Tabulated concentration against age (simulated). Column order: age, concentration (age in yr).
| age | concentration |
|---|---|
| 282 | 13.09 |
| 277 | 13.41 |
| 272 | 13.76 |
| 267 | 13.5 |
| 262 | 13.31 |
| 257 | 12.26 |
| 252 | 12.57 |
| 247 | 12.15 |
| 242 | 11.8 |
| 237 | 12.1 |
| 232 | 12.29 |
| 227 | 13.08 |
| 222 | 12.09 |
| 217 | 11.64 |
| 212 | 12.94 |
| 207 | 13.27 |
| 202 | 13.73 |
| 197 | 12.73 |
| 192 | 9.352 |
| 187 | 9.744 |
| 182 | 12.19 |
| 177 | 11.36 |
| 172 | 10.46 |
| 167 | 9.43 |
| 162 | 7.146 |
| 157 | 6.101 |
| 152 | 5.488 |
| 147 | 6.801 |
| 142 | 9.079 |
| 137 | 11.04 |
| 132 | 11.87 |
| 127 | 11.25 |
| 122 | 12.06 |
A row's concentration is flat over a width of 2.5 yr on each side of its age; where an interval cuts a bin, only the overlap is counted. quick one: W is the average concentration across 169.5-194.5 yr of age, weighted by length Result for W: 10.6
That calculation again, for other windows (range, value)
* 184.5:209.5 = 11.8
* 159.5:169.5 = 8.29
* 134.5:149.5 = 8.97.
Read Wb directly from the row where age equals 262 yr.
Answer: 13.31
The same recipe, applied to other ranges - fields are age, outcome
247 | 12.15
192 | 9.352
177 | 11.36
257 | 12.26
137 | 11.04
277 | 13.41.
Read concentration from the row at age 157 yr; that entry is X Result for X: 6.101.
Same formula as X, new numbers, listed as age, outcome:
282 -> 13.09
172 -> 10.46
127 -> 11.25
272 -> 13.76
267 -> 13.5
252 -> 12.57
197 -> 12.73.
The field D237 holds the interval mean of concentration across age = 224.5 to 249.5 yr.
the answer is 12.3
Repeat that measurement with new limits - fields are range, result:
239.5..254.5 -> 12.2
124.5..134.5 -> 11.6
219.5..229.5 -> 12.6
